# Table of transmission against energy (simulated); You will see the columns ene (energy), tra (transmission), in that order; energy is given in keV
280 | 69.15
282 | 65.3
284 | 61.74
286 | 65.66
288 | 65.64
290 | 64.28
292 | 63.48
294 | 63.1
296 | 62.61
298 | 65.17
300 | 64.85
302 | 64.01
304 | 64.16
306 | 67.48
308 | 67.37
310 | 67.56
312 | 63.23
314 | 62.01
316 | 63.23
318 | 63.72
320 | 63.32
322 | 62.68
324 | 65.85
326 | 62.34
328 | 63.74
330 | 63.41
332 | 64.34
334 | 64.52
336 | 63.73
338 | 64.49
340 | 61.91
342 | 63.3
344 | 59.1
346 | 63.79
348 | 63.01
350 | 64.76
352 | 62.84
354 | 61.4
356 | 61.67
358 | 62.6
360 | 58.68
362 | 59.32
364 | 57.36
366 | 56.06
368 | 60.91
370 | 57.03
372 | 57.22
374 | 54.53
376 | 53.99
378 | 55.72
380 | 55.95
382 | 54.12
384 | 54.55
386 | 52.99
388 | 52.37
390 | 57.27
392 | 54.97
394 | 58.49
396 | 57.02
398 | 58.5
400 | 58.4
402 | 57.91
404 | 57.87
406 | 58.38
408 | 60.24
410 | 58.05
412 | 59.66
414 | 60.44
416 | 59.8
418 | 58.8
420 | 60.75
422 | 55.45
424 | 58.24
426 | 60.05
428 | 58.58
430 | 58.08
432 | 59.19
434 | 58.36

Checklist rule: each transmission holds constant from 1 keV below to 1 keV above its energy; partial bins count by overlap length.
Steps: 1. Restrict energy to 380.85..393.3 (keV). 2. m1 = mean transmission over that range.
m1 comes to 54.5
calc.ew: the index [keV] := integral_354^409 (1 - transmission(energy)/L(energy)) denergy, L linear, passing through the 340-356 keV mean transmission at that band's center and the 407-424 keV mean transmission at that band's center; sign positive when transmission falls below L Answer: 3.2 keV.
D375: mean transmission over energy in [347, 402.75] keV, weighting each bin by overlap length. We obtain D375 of 57.8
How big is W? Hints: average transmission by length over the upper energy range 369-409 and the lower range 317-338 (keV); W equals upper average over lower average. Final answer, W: 0.9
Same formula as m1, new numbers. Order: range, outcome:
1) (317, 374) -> 61.8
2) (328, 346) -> 63.2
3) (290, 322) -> 64.3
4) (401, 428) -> 58.9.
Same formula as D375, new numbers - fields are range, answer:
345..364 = 61.8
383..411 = 56.9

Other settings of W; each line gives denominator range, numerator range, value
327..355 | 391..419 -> 0.93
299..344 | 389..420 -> 0.91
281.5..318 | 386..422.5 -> 0.90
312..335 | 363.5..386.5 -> 0.88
